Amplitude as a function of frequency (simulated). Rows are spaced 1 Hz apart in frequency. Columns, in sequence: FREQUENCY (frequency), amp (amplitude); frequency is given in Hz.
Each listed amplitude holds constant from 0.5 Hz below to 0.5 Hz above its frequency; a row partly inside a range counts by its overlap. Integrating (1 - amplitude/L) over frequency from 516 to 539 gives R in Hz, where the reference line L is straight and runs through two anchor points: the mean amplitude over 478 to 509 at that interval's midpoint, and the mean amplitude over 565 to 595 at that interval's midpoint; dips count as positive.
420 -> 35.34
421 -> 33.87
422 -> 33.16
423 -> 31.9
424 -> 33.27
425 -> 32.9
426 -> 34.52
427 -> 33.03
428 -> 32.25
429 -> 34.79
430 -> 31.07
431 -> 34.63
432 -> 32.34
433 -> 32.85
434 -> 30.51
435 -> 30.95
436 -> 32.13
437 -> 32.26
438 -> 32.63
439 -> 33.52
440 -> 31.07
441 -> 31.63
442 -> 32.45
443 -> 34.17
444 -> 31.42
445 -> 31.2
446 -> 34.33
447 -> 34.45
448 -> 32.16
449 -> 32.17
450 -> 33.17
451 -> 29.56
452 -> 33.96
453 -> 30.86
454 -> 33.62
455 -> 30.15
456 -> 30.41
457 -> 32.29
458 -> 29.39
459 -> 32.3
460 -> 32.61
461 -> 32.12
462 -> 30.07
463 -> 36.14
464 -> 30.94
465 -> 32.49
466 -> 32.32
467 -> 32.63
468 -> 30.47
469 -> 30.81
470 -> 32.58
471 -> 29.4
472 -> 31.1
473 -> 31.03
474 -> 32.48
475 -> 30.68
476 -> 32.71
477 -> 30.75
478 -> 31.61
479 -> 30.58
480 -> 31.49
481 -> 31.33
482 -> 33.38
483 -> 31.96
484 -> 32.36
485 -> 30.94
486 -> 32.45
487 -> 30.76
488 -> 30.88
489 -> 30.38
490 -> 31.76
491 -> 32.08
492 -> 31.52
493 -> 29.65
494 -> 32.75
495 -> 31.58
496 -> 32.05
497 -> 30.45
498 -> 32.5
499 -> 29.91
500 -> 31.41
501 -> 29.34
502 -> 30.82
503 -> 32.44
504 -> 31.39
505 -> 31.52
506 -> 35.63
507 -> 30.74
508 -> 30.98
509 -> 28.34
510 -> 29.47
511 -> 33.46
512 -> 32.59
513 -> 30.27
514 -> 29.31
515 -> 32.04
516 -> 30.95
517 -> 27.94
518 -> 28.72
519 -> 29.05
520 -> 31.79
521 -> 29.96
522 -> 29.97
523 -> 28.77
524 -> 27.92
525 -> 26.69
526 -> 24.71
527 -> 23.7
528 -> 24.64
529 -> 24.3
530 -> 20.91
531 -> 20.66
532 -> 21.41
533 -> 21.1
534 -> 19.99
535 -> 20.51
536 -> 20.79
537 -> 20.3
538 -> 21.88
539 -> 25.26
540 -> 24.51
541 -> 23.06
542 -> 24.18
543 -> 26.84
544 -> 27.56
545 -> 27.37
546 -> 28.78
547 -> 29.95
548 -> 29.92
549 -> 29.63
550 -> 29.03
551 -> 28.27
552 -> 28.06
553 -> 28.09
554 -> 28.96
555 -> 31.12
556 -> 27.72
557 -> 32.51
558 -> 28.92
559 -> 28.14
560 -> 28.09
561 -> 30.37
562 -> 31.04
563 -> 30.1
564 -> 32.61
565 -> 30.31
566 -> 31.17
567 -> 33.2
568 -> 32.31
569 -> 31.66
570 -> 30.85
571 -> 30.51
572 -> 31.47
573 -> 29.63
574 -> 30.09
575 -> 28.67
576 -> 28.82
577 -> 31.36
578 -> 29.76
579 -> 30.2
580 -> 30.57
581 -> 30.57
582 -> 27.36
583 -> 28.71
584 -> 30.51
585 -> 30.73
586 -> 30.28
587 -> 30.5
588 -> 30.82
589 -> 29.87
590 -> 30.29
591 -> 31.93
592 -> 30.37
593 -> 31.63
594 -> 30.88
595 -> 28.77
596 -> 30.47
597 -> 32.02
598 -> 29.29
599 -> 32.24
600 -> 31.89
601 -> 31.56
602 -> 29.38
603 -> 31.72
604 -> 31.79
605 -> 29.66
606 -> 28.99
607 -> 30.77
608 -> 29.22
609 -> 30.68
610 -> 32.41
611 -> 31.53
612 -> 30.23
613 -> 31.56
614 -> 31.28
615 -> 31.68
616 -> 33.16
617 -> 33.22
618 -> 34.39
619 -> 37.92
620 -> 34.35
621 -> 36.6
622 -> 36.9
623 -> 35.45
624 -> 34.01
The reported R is 4.5 Hz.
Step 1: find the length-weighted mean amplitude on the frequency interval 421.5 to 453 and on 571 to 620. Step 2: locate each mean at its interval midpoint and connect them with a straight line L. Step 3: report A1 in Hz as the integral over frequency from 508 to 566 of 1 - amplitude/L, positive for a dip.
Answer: 7.4 Hz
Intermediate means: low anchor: 32.6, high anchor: 30.9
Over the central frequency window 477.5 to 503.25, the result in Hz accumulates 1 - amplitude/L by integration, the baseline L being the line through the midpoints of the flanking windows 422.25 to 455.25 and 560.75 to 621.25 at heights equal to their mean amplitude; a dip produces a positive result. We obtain 0.5 Hz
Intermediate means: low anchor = 32.5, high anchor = 31.1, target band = 31.4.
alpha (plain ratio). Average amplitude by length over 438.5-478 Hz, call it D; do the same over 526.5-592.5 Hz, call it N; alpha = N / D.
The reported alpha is 0.88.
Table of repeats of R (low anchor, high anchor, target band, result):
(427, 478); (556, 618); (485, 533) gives 3.0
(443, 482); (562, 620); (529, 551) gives 4.8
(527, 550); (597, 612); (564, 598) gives -2.4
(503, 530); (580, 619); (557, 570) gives -0.2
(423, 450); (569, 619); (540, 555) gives 1.7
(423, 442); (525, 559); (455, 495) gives -2.3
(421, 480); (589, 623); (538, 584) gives 3.9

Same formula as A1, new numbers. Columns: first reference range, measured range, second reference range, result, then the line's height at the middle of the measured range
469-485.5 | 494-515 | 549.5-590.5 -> -0.1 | 31.1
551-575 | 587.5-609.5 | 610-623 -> 1.2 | 32.5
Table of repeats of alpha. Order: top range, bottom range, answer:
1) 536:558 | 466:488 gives 0.86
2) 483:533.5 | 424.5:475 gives 0.92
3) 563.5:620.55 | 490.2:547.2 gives 1.11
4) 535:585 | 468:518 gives 0.92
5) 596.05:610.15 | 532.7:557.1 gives 1.18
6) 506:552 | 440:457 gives 0.84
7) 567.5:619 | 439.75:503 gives 0.97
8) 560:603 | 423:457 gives 0.94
